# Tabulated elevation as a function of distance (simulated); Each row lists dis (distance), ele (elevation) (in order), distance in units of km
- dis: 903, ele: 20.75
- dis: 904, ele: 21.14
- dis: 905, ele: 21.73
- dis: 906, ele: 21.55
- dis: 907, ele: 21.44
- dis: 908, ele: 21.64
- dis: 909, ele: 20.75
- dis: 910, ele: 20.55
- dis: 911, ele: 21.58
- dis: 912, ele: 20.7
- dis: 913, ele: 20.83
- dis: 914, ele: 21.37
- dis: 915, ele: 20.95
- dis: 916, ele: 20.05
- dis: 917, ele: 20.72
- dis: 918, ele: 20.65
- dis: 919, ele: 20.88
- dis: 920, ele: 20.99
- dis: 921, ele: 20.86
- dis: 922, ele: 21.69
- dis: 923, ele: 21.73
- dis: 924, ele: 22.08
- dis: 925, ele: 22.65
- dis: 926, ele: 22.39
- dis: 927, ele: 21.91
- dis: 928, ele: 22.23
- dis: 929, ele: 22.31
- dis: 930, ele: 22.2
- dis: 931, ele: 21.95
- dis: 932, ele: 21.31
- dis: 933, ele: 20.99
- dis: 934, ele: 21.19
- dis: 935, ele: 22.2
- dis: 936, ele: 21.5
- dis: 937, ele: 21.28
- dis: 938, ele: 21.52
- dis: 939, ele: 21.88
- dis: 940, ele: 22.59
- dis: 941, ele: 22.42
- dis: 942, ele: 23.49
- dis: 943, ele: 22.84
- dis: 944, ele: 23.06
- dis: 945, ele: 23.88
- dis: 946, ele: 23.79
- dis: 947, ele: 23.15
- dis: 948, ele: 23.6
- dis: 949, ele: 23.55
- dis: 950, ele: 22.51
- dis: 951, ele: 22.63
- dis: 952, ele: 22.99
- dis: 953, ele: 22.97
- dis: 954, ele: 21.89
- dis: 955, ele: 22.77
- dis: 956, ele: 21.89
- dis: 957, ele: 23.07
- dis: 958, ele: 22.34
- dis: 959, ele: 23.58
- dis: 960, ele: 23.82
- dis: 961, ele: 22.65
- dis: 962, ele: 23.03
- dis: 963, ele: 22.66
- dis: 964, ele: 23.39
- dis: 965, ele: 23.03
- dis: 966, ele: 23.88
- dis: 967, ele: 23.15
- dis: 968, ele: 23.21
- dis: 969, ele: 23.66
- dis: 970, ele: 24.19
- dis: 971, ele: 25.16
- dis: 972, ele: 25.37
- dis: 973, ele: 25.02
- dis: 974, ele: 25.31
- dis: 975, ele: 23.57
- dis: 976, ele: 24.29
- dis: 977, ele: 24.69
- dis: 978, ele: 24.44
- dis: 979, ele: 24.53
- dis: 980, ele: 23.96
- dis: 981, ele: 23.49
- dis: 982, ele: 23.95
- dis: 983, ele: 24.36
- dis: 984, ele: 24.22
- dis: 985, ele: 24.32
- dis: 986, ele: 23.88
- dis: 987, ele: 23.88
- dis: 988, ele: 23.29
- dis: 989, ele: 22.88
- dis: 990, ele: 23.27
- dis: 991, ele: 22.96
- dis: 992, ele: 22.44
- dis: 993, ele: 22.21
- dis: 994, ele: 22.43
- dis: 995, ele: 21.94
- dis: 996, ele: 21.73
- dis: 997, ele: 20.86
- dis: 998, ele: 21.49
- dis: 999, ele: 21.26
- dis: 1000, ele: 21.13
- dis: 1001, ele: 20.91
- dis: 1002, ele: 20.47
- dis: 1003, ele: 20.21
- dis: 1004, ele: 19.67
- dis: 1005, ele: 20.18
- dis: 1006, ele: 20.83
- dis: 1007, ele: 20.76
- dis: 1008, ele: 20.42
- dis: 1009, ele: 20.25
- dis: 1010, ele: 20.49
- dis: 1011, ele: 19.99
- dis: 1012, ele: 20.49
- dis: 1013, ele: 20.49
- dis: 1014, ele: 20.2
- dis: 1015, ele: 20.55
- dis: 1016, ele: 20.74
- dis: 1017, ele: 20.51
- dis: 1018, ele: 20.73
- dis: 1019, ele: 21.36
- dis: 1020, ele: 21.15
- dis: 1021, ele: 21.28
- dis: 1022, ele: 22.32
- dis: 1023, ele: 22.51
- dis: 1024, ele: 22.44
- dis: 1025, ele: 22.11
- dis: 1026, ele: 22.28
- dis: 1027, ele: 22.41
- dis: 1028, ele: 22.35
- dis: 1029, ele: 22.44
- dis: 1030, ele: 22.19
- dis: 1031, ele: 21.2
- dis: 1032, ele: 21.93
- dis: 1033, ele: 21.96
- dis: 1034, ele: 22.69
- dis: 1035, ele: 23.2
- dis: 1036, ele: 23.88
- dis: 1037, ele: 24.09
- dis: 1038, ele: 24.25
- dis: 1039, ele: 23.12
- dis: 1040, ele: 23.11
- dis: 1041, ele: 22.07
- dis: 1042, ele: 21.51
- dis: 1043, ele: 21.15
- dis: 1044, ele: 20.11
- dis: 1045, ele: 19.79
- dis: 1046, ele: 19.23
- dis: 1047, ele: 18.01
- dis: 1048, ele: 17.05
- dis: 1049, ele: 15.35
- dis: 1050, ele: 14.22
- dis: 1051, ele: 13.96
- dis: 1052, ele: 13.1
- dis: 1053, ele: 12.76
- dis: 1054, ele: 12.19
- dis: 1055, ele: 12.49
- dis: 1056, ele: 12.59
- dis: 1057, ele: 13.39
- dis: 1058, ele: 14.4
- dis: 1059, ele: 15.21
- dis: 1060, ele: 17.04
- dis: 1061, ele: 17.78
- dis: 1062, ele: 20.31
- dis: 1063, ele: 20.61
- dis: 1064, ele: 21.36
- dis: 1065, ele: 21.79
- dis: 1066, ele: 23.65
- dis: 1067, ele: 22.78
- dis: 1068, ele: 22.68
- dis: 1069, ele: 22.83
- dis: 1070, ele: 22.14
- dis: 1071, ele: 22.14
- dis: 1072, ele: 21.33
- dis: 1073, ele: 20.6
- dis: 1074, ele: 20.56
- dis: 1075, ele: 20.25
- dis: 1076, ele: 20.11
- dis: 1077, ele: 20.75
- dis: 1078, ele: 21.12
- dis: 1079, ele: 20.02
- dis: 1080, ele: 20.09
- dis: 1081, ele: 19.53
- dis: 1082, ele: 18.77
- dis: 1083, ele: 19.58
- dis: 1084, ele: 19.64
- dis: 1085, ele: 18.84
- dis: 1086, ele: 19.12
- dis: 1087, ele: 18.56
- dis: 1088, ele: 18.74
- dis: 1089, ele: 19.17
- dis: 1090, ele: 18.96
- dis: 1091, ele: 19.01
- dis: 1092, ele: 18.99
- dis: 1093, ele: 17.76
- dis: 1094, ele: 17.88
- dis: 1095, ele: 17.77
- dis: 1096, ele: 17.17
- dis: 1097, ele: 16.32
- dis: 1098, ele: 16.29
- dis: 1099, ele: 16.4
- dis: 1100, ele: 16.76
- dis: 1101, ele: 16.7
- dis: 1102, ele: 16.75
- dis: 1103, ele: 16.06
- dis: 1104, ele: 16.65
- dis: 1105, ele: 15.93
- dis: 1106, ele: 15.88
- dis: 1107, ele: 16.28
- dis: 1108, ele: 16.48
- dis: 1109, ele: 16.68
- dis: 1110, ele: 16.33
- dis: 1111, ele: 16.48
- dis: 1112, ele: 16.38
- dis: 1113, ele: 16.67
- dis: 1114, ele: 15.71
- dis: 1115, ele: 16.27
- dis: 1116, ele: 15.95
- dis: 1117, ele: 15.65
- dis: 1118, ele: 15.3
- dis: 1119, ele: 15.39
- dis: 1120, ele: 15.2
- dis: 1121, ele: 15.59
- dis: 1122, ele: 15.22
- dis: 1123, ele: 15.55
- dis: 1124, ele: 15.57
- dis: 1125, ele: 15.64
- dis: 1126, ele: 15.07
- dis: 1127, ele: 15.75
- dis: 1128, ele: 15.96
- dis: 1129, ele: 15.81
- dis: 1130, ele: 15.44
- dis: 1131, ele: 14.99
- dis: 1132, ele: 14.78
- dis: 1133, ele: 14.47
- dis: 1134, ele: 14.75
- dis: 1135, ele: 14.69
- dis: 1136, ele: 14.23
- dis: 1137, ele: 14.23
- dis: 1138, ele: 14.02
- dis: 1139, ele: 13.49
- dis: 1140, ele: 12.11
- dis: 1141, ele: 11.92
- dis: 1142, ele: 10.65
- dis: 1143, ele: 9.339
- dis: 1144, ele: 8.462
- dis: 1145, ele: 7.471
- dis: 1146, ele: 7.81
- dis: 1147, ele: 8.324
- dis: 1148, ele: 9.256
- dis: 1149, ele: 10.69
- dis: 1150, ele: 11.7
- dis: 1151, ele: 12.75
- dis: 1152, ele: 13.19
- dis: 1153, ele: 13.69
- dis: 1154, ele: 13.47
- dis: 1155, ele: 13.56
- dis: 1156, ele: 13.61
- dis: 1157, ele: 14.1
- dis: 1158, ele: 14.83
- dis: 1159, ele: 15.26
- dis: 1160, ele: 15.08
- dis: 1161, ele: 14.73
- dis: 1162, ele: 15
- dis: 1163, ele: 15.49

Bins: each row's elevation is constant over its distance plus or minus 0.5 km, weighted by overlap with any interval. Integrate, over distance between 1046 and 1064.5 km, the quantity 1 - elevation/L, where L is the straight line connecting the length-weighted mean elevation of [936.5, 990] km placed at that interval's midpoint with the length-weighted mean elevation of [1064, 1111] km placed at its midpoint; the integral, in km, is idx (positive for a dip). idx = 4.0 km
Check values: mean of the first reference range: 23.4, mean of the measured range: 15.8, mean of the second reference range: 19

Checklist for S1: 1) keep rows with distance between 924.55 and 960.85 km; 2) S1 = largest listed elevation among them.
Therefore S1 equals 23.88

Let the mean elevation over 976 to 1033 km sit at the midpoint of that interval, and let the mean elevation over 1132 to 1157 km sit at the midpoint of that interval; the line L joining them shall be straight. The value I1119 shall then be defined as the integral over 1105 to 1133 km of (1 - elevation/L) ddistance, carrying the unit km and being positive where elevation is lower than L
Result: -3.78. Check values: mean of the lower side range 22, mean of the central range 15.8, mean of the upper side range 12.1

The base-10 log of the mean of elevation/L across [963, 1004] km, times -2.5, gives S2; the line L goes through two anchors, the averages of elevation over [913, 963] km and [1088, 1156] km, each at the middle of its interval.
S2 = -0.138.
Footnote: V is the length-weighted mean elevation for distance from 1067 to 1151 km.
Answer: 16.3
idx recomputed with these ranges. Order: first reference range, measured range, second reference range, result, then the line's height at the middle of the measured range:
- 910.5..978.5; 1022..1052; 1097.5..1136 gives -3.1 km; 18.9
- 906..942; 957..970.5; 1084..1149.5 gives -2.0 km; 20.2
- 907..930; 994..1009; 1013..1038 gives 0.6 km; 21.8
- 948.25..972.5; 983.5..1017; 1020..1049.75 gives 1.2 km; 22.3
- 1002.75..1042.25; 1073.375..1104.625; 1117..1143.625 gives -2.4 km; 17.2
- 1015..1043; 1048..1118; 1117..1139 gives 1.5 km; 18.3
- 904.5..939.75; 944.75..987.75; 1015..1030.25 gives -4.1 km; 21.6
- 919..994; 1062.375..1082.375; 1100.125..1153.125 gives -4.8 km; 17.1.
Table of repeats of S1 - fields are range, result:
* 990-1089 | 24.25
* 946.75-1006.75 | 25.37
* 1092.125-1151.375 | 17.88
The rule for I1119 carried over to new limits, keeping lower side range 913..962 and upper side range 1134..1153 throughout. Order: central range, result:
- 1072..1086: -4.9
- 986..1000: -2.2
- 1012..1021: -1.3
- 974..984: -2.1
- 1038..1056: -1.2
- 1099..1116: -3.8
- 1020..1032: -3.1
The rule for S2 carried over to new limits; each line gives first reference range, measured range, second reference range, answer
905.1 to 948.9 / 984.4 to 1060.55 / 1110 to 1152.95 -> -0.127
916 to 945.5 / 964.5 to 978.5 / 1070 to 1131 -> -0.163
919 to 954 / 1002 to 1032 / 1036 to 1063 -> -0.111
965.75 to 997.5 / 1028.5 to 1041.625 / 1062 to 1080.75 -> -0.024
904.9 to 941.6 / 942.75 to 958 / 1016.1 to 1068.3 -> -0.090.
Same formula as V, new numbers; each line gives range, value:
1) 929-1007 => 22.8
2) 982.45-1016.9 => 21.6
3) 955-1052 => 22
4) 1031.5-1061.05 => 18.4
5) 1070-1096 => 19.6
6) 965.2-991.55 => 24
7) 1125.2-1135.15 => 15.2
